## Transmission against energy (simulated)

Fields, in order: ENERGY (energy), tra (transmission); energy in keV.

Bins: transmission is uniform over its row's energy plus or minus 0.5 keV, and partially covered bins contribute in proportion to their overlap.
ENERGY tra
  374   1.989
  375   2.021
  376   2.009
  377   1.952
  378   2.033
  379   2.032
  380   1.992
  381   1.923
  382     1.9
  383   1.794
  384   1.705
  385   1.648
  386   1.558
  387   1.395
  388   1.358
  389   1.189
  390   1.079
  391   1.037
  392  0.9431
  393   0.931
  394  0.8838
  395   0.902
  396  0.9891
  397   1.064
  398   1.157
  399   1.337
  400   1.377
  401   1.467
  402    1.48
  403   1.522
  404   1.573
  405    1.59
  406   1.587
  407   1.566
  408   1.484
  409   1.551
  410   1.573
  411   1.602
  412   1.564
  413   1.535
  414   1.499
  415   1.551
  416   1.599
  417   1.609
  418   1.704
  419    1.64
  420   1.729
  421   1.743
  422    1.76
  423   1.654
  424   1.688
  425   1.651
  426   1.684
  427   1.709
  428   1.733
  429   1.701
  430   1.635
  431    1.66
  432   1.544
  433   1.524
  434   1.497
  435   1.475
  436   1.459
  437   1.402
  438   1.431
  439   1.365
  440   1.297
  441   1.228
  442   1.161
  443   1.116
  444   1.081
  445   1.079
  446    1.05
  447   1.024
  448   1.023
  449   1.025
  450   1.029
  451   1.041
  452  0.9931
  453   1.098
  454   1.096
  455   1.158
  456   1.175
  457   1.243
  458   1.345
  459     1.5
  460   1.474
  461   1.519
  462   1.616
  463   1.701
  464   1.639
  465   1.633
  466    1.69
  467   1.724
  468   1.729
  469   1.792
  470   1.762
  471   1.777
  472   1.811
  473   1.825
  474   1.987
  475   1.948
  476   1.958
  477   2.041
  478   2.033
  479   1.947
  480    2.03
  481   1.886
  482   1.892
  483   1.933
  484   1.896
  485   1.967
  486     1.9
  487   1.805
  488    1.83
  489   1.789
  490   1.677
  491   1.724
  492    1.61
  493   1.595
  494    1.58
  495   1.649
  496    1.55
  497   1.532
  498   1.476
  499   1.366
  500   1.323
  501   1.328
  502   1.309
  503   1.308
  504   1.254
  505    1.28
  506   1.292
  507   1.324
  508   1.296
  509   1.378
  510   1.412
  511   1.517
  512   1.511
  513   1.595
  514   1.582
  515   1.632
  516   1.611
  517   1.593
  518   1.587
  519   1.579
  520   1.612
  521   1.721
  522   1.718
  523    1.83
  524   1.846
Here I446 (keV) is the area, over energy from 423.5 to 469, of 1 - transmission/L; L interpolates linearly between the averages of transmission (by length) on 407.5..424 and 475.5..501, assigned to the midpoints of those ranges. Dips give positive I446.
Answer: 7.5 keV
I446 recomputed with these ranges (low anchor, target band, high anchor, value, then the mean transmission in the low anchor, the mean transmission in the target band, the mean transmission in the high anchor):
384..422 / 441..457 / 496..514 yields 3.6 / 1.41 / 1.09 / 1.39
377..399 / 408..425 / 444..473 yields -2.6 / 1.42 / 1.62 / 1.39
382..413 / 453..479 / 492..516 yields -4.0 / 1.37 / 1.64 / 1.45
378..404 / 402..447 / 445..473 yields -3.6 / 1.4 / 1.51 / 1.4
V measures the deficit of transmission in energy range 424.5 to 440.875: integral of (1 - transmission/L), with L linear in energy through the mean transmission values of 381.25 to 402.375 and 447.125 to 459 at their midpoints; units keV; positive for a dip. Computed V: -4.9 keV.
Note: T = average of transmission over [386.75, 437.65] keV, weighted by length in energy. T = 1.46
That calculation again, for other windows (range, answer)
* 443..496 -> 1.58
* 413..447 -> 1.5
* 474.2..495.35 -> 1.85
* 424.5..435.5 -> 1.62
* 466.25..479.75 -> 1.87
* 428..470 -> 1.37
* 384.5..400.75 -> 1.18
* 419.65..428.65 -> 1.71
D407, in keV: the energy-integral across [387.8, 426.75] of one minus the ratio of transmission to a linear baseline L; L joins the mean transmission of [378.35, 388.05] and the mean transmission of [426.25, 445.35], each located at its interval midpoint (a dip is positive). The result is 3.9 keV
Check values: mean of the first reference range 1.75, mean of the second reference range 1.43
